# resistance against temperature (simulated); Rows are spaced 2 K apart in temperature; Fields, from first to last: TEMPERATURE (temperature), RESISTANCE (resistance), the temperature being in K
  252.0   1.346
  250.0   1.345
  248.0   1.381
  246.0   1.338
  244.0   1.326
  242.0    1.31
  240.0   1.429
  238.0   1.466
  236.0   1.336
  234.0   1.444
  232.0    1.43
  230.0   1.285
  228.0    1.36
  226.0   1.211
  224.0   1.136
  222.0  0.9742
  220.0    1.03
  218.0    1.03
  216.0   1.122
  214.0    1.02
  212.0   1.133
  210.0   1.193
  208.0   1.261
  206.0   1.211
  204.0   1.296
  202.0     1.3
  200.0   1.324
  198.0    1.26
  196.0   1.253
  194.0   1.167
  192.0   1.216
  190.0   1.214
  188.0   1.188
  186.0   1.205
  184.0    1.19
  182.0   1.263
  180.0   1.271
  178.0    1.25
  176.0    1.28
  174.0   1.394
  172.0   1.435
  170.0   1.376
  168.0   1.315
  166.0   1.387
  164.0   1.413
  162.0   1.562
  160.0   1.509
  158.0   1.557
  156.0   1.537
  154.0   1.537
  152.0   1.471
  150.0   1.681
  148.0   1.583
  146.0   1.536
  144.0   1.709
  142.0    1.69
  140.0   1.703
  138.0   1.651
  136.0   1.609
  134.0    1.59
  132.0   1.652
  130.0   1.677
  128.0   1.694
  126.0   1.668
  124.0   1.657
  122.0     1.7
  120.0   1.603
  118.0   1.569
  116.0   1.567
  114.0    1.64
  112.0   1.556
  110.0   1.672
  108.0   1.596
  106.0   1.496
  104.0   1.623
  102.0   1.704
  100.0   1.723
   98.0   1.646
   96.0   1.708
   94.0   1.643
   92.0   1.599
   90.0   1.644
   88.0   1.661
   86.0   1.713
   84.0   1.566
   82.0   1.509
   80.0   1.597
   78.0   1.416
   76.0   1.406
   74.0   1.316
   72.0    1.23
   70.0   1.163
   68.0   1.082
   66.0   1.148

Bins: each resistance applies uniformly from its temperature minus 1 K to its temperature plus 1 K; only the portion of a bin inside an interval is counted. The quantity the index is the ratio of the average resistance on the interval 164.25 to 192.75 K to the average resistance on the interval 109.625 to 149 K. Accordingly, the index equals 0.79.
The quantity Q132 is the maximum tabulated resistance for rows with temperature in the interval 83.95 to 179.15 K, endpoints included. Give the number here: 1.723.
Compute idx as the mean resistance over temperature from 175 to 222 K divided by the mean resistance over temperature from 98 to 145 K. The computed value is 0.7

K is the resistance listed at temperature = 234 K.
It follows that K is 1.444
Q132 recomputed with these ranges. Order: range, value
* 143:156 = 1.709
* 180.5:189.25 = 1.263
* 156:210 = 1.562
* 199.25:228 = 1.36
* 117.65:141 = 1.703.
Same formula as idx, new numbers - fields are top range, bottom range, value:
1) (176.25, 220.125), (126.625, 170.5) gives 0.77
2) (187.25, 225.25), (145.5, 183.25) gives 0.82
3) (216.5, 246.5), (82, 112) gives 0.78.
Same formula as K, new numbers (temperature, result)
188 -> 1.188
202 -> 1.3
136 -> 1.609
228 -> 1.36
